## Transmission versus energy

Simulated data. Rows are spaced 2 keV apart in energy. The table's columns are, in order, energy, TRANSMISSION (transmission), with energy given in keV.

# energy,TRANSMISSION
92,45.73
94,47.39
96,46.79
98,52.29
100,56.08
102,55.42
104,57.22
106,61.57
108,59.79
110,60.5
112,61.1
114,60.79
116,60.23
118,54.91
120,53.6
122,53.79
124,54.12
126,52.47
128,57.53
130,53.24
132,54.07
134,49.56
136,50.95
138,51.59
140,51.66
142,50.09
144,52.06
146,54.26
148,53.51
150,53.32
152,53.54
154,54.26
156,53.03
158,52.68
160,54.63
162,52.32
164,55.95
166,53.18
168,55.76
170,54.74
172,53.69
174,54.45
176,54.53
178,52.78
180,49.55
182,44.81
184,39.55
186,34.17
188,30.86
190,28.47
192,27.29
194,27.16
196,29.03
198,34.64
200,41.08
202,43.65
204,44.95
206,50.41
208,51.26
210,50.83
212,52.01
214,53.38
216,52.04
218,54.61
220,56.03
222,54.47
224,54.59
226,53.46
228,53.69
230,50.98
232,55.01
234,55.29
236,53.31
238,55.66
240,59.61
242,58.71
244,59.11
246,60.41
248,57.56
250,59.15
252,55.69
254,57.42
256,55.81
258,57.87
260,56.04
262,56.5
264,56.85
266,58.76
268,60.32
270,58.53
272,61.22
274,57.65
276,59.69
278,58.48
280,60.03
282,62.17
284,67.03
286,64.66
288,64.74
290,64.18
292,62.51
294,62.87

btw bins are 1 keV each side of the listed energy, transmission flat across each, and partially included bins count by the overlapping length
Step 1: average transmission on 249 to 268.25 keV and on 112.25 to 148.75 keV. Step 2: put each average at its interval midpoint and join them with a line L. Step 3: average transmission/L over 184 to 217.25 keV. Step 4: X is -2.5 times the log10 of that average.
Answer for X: 0.34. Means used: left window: 54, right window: 57.3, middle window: 40.8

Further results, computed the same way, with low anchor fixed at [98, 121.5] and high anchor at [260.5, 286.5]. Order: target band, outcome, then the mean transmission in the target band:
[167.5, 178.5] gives 0.08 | 54.3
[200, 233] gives 0.15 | 51.6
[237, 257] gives 0.03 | 57.9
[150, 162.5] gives 0.10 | 53.4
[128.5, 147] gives 0.12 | 52.1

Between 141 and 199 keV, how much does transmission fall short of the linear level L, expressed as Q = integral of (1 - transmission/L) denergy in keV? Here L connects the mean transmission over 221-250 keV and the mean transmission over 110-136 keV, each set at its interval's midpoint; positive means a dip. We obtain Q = 9.0 keV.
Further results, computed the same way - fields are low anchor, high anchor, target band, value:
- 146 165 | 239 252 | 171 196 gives 6.46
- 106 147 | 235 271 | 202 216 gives 1.63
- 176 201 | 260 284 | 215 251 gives -4.98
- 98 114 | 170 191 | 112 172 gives -2.60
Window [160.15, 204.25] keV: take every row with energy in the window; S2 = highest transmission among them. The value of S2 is 55.95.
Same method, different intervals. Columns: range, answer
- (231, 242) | 59.61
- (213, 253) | 60.41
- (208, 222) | 56.03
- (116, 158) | 60.23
